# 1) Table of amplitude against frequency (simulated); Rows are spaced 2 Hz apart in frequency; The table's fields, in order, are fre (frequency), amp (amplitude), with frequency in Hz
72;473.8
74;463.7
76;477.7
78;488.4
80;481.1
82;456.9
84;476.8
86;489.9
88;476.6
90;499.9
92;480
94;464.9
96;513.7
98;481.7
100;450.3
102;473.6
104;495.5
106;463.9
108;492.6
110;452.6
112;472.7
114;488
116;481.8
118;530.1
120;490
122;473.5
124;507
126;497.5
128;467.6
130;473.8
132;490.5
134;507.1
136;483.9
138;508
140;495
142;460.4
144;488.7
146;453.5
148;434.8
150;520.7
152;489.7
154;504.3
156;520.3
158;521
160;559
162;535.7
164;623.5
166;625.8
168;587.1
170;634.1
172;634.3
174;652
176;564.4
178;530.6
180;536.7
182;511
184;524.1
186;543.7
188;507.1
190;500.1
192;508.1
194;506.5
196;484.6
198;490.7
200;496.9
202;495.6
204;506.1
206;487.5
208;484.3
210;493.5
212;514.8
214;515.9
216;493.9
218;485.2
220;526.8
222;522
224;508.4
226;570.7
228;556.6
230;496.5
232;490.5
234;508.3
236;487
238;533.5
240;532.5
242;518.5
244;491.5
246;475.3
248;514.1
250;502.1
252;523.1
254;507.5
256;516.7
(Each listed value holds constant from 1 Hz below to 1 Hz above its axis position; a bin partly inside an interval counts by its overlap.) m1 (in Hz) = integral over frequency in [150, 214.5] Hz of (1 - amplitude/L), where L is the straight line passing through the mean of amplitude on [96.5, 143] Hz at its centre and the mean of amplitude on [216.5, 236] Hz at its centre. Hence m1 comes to -4.0 Hz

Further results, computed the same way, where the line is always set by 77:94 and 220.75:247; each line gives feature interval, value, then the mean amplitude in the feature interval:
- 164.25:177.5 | -3.0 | 613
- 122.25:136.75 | 0.0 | 489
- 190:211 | 0.5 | 496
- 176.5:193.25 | -0.6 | 521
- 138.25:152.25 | 0.4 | 479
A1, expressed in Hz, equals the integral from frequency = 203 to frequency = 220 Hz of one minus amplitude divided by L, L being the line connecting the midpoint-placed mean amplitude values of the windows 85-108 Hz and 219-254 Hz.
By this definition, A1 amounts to 0.32 Hz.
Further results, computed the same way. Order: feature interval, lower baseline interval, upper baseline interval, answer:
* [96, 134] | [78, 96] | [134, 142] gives 0.27 Hz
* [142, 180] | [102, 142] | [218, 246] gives -3.73 Hz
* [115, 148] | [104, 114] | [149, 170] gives 1.45 Hz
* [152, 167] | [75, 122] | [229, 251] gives -1.82 Hz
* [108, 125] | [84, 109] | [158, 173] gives 0.90 Hz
